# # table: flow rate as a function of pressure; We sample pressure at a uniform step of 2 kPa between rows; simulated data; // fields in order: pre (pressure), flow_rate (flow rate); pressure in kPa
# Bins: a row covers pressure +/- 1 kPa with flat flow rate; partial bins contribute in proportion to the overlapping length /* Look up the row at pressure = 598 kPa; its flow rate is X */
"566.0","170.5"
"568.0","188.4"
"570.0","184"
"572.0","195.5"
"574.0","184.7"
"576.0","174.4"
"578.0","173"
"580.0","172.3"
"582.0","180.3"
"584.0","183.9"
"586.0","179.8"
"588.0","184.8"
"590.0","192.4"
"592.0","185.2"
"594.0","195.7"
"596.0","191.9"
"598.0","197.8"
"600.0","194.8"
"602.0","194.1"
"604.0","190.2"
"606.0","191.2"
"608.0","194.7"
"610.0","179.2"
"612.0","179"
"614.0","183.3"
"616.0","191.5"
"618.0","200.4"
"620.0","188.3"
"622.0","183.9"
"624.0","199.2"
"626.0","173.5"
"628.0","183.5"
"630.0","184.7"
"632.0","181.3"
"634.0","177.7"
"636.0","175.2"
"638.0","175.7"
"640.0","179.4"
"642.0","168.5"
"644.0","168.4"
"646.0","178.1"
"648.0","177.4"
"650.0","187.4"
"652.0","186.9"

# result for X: 197.8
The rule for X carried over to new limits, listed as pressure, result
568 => 188.4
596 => 191.9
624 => 199.2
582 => 180.3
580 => 172.3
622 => 183.9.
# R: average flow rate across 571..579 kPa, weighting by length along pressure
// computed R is 182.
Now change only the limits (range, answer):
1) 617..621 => 194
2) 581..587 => 181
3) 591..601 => 193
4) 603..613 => 187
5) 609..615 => 180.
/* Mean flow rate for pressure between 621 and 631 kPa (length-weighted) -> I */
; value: 185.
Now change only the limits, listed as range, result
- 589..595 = 191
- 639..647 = 174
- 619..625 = 190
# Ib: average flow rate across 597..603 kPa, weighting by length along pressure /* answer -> 196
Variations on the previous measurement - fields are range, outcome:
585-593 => 186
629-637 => 180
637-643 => 175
